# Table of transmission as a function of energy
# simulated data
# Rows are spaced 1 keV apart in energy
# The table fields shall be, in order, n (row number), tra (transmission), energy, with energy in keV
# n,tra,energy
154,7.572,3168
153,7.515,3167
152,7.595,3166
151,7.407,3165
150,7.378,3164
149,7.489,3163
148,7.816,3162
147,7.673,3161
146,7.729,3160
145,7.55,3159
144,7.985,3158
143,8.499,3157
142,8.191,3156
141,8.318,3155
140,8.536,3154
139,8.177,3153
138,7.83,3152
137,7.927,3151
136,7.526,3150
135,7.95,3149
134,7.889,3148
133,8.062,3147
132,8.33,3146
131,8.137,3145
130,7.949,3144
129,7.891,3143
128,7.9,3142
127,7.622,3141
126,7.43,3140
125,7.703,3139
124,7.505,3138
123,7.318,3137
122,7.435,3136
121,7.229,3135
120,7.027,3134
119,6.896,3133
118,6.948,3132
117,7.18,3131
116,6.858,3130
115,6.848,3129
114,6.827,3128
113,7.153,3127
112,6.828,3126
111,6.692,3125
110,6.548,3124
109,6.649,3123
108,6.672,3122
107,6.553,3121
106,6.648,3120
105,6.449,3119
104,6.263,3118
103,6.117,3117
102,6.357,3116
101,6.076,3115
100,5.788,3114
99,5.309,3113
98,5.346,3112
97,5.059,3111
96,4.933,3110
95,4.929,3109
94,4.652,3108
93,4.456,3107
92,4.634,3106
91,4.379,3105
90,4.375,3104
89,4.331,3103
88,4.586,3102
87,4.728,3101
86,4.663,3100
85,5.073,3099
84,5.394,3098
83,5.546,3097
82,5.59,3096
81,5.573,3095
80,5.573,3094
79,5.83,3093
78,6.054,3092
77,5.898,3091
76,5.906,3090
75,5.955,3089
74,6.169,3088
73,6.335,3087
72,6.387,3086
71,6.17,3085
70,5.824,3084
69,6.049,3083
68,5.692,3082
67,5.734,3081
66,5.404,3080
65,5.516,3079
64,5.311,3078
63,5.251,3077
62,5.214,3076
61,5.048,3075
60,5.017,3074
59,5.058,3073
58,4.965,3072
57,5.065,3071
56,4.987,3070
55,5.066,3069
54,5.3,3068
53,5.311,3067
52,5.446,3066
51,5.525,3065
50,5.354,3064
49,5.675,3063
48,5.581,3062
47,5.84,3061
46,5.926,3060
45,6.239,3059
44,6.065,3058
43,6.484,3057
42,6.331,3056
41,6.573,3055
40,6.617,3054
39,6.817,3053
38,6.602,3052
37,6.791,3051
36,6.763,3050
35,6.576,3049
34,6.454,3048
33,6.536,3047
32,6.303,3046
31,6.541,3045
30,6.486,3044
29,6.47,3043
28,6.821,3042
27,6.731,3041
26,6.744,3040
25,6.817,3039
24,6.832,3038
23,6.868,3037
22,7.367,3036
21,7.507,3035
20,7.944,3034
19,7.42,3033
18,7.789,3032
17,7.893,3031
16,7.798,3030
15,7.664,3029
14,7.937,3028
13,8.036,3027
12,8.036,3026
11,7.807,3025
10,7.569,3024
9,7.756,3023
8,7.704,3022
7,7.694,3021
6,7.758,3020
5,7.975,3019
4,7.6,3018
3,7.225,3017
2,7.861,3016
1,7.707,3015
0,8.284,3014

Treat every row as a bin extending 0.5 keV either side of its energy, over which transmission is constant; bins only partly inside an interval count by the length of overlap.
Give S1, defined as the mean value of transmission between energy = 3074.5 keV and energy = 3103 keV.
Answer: 5.57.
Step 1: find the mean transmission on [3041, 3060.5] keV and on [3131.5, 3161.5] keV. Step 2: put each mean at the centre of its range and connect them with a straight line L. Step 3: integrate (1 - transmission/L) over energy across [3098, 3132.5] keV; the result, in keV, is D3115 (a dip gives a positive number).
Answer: 7.4 keV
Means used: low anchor 6.5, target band 5.79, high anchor 7.77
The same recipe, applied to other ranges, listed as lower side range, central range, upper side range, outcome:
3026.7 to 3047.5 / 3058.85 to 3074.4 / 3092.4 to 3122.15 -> 2.5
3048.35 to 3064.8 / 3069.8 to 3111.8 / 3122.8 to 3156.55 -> 9.0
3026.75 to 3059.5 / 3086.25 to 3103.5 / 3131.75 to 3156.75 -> 4.4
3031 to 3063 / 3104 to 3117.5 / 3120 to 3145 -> 3.5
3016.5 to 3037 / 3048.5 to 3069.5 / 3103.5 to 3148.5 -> 3.7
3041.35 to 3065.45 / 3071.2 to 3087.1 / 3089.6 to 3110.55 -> 0.3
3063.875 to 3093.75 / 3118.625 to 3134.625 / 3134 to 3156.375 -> 0.9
